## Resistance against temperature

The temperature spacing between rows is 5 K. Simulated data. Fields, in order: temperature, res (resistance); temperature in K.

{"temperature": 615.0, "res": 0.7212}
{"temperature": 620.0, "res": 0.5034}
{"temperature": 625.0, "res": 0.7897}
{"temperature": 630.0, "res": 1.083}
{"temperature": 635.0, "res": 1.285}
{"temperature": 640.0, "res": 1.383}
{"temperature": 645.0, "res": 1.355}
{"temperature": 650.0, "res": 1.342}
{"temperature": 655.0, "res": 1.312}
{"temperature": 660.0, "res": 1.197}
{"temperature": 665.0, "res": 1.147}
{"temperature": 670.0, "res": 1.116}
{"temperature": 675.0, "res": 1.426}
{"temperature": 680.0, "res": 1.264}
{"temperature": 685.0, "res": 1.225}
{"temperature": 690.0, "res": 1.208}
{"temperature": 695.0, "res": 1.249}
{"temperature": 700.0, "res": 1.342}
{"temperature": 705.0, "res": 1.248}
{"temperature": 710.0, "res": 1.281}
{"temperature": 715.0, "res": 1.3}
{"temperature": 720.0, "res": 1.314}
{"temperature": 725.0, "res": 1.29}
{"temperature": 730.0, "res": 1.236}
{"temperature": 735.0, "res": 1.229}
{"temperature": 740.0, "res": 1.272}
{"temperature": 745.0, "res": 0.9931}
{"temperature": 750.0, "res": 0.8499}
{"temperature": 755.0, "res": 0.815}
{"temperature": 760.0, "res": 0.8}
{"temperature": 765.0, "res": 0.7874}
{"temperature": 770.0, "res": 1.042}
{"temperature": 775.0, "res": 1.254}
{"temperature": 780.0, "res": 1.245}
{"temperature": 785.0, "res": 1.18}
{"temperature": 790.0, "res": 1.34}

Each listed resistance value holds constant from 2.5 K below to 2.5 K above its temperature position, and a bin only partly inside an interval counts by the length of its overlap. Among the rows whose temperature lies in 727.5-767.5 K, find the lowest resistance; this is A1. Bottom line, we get 0.7874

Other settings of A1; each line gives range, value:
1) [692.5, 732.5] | 1.236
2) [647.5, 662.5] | 1.197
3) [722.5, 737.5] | 1.229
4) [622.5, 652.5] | 0.7897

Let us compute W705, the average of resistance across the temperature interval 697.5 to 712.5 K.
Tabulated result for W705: 1.29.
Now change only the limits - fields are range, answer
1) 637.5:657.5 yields 1.35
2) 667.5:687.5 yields 1.26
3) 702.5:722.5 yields 1.29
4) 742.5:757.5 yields 0.886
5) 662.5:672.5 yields 1.13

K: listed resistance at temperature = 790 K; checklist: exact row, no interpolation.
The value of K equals 1.34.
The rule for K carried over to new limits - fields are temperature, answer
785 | 1.18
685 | 1.225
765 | 0.7874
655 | 1.312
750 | 0.8499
